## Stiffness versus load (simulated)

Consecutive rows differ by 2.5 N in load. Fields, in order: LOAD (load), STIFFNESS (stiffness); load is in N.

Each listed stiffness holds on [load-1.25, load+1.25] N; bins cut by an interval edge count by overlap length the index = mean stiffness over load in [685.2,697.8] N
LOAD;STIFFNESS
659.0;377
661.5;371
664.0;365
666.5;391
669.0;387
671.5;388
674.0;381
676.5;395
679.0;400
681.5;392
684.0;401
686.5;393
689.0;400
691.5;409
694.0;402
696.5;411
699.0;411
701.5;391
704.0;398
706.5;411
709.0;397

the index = 403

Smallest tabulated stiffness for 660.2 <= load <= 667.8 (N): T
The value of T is 365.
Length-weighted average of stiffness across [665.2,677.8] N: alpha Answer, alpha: 388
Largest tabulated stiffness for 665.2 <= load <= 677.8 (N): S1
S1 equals 395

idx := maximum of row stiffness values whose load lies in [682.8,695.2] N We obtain 409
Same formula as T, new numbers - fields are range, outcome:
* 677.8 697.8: 392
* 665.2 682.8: 381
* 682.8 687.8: 393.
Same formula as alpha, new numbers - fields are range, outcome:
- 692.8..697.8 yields 407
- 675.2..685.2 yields 397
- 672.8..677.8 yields 388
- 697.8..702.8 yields 401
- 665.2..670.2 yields 389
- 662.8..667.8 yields 378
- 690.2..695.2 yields 405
